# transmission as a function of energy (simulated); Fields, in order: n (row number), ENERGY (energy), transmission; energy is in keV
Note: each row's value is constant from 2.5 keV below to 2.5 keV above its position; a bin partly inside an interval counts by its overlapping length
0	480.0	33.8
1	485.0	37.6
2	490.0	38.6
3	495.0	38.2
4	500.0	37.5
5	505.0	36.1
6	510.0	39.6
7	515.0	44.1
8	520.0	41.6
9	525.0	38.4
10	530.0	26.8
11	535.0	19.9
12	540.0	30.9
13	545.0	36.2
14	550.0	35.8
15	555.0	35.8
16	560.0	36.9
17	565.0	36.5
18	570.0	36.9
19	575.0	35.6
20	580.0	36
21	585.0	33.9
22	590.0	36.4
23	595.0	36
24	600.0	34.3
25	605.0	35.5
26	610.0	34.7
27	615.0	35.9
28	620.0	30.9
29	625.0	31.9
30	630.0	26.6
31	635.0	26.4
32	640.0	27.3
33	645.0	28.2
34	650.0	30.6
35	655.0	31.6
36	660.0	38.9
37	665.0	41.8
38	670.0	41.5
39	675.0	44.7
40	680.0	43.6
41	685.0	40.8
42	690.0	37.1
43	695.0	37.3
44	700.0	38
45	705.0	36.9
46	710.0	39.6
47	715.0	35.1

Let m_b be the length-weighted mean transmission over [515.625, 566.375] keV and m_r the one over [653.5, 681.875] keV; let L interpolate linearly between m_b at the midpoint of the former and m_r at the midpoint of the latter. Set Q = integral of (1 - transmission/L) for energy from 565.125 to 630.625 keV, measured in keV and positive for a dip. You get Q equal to 4.4 keV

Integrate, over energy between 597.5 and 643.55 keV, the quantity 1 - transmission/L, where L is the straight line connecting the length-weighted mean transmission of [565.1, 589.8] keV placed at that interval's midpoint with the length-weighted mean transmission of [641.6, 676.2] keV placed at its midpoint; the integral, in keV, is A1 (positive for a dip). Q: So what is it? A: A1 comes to 5.8 keV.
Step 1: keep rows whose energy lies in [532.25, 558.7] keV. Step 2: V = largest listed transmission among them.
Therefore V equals 36.2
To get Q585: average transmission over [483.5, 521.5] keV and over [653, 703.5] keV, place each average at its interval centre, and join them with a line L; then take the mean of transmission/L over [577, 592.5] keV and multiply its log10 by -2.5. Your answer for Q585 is 0.11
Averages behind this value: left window 39.1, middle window 35.4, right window 39.6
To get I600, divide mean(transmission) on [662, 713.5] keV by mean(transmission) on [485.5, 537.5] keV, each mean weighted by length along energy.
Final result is 1.11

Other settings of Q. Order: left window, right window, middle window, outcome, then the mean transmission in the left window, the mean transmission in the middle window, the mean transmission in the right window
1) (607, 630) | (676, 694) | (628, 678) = 4.18 keV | 32.7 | 33.9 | 40.6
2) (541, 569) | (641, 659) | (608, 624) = -0.53 keV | 36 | 33.6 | 30.6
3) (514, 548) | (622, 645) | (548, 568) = -2.58 keV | 33.6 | 36.3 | 28.1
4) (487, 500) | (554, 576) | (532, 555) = 3.59 keV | 38.2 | 31.2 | 36.4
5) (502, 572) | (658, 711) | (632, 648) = 4.66 keV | 35.4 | 27.4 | 40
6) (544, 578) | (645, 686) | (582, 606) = 1.12 keV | 36.2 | 35.2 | 38.5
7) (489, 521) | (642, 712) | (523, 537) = 3.87 keV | 39.3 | 28.3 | 37.8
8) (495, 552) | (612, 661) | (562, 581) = -1.70 keV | 35.3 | 36.3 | 30.6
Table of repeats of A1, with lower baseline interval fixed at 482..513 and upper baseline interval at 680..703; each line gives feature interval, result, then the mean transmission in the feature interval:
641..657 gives 3.7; 29.8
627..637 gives 3.1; 26.8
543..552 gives 0.5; 36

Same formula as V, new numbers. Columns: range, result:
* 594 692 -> 44.7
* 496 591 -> 44.1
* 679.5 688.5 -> 43.6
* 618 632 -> 31.9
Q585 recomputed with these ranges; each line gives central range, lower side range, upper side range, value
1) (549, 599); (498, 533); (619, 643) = -0.096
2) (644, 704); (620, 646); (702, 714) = -0.137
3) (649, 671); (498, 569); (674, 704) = 0.059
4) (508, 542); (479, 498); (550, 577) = 0.073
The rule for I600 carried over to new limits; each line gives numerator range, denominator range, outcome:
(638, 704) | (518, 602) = 1.07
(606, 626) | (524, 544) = 1.17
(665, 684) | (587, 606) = 1.21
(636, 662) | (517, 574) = 0.90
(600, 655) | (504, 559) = 0.88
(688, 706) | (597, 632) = 1.13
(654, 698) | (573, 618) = 1.13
